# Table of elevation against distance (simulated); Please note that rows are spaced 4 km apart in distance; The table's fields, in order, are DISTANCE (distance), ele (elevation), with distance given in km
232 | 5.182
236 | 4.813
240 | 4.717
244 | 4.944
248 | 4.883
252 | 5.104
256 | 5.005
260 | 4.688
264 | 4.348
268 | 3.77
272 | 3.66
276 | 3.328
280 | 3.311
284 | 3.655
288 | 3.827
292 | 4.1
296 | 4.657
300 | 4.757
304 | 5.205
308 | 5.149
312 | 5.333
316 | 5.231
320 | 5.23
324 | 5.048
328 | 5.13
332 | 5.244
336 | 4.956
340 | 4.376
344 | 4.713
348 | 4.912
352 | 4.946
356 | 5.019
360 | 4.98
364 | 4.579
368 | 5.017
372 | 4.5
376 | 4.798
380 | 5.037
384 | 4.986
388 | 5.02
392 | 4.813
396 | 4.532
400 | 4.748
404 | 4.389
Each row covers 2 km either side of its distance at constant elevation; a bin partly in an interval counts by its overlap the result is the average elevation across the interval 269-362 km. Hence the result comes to 4.63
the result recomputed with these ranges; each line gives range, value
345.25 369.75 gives 4.9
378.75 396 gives 4.91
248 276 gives 4.38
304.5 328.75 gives 5.19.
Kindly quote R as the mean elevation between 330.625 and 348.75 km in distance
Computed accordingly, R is 4.82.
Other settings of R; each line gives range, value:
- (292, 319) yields 4.99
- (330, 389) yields 4.87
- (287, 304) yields 4.47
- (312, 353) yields 5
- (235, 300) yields 4.31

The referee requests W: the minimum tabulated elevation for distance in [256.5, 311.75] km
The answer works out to 3.311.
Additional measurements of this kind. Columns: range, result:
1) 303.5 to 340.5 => 4.376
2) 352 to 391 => 4.5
